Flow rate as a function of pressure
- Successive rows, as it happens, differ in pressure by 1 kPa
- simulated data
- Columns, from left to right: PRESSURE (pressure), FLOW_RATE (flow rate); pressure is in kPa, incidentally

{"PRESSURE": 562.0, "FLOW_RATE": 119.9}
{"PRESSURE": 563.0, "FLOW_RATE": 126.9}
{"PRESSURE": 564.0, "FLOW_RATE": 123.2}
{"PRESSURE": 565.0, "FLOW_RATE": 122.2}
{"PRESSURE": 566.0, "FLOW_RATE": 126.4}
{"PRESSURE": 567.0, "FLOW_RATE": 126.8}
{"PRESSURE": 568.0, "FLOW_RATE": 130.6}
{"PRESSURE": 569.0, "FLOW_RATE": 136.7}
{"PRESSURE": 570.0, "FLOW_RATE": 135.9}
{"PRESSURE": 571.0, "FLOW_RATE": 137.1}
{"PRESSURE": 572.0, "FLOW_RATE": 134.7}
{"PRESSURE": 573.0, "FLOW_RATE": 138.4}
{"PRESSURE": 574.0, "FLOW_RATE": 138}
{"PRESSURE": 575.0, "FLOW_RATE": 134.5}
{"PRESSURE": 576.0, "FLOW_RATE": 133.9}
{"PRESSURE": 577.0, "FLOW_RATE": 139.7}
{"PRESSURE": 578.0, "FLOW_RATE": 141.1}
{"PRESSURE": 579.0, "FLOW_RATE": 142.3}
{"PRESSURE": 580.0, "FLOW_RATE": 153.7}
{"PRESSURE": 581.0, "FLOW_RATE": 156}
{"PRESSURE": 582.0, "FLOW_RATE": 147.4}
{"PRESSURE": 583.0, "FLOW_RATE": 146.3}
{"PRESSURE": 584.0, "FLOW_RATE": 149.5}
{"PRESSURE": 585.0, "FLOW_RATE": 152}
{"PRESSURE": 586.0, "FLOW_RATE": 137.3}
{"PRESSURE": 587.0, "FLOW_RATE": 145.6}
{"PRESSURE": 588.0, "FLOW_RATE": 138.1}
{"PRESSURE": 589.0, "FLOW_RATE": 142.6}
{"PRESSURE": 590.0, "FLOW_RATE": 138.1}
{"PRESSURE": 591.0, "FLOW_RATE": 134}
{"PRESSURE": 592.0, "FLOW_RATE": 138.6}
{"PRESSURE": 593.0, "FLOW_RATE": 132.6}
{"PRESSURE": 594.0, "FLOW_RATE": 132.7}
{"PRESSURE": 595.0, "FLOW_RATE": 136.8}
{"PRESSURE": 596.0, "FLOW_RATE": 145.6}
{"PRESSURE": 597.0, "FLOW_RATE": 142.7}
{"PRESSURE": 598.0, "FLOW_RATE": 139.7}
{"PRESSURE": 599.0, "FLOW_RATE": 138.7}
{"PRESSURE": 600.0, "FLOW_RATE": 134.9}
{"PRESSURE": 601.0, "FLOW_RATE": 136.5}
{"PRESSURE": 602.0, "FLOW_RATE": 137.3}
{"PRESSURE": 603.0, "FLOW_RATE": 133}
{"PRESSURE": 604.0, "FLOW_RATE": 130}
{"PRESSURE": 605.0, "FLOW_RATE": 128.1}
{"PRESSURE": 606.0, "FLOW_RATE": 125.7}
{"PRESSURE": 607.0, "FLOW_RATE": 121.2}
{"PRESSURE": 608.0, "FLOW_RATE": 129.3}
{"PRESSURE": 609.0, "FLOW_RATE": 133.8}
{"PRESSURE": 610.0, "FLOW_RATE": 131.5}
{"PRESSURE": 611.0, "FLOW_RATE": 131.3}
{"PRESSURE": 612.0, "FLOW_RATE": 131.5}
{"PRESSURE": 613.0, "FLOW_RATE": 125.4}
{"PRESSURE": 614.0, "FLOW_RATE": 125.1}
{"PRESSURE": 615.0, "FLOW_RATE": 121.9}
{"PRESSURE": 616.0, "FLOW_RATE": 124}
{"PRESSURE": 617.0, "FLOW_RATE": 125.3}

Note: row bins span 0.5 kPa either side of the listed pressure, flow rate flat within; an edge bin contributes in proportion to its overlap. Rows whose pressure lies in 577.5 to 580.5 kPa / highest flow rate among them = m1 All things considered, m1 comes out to 153.7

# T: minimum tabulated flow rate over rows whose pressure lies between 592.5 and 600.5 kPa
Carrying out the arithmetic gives 132.6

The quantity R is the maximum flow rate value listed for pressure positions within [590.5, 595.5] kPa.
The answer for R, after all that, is 138.6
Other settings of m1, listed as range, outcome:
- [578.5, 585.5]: 156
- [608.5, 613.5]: 133.8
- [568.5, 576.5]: 138.4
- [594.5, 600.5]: 145.6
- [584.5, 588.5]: 152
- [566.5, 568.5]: 130.6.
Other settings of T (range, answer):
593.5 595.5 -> 132.7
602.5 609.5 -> 121.2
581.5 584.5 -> 146.3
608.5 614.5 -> 125.1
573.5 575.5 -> 134.5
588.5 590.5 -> 138.1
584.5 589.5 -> 137.3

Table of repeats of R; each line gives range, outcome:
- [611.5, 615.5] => 131.5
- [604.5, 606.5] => 128.1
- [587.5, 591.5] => 142.6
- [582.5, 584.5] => 149.5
